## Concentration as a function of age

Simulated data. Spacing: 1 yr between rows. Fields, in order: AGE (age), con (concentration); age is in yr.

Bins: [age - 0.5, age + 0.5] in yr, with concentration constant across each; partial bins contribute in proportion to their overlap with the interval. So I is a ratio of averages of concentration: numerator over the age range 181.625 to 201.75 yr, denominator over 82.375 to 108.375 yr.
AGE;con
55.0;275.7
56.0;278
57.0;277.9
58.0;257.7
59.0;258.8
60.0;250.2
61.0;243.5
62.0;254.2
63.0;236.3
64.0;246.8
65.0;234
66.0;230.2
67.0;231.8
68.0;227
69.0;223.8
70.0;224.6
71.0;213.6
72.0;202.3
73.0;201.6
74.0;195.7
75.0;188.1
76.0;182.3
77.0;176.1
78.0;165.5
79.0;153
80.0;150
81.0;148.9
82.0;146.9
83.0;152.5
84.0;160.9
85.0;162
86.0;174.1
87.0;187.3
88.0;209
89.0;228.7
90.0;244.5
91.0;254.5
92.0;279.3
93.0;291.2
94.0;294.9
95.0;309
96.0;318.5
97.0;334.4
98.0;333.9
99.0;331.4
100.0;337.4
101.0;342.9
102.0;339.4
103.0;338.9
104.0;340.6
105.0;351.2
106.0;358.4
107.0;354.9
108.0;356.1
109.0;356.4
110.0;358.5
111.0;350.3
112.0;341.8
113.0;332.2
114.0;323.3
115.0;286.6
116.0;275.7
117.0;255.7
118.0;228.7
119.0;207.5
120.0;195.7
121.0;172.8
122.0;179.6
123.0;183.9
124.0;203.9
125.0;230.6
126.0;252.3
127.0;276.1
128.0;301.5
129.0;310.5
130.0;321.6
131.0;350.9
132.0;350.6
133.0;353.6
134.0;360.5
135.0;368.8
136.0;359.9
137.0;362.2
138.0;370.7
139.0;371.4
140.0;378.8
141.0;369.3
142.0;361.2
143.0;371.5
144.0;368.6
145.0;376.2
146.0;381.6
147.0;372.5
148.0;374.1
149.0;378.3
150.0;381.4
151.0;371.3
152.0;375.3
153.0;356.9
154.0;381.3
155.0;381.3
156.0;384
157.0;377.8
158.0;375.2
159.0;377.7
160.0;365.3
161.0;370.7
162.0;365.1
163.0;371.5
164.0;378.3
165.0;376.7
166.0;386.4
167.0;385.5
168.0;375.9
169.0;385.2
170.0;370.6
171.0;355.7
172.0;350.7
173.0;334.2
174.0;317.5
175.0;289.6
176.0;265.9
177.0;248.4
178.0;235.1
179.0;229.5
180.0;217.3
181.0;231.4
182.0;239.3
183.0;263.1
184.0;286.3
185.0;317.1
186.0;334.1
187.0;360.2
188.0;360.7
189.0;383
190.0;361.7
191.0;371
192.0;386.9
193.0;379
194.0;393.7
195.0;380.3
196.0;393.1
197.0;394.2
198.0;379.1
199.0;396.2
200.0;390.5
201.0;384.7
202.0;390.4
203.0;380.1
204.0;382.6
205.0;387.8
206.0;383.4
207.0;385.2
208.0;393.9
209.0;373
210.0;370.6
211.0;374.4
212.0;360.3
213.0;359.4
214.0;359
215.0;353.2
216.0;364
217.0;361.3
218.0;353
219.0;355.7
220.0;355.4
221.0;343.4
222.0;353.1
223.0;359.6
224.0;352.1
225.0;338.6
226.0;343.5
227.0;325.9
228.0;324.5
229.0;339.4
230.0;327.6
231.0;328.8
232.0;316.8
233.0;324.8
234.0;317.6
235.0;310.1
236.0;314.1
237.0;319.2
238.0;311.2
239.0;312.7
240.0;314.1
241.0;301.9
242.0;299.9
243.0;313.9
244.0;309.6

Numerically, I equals 1.27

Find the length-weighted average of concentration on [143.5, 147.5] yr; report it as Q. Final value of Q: 375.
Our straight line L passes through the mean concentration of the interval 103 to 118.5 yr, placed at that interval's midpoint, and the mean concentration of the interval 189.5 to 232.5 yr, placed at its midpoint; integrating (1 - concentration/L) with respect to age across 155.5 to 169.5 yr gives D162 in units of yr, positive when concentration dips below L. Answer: -1.3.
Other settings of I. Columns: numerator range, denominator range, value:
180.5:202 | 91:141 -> 1.14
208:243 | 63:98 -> 1.56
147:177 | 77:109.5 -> 1.37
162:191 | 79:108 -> 1.21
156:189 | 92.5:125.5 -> 1.11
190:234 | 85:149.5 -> 1.18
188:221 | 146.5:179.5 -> 1.06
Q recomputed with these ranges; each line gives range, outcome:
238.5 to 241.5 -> 310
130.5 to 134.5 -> 354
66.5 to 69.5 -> 228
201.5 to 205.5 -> 385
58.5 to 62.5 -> 252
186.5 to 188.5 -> 360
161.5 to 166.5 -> 376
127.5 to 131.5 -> 321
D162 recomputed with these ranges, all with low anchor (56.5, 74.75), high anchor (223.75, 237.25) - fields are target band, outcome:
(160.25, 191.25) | -3.24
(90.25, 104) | -3.51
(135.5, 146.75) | -3.83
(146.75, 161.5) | -4.75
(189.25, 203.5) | -3.55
